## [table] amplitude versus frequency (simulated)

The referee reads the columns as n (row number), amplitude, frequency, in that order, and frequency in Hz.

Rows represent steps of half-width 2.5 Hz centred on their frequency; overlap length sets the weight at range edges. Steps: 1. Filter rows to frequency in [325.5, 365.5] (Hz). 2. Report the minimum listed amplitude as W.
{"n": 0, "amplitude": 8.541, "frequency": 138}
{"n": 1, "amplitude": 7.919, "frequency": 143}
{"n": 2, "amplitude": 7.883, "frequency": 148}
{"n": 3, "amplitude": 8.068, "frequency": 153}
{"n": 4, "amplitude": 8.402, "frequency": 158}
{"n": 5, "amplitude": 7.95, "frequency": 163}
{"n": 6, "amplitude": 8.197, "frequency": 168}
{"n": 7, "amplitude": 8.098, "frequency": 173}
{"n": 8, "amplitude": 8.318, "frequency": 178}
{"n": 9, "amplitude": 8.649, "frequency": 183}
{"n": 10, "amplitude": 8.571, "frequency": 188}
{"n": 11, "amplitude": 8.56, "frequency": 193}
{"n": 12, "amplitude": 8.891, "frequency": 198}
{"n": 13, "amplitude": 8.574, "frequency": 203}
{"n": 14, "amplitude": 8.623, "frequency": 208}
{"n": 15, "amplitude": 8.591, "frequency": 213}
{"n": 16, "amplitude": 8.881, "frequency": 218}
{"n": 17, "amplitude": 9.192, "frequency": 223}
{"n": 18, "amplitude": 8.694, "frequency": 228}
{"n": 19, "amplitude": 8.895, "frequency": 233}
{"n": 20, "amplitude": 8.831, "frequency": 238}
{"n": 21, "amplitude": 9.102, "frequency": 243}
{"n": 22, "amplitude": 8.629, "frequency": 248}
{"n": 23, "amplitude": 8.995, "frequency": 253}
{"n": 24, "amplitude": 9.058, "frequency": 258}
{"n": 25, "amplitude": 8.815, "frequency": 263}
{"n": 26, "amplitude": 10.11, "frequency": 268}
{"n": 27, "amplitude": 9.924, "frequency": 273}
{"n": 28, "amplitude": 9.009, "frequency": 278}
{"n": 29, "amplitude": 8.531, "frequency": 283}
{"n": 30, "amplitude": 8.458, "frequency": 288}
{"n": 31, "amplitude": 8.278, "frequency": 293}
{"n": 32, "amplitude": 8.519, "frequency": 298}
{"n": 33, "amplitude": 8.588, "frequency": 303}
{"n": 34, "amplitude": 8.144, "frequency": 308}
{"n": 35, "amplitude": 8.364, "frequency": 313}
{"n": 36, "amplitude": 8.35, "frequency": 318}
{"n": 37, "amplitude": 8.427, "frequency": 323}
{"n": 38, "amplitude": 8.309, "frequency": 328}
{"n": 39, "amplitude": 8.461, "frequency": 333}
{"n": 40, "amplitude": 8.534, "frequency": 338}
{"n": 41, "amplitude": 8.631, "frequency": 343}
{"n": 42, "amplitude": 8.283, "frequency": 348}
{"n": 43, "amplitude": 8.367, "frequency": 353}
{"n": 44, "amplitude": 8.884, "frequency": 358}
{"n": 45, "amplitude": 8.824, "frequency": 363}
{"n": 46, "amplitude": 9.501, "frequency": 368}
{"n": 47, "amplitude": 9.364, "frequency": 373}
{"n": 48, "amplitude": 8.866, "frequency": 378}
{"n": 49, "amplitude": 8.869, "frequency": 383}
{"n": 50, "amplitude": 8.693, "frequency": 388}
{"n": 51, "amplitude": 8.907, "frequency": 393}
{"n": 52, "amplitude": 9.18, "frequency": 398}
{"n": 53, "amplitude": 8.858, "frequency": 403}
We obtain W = 8.283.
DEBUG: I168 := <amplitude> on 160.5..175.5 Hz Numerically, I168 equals 8.08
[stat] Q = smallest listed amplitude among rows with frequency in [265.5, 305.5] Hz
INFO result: 8.278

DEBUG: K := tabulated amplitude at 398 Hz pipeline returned 9.18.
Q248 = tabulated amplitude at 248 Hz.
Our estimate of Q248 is 8.629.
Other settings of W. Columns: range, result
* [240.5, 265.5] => 8.629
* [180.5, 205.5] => 8.56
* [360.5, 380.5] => 8.824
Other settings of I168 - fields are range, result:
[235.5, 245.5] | 8.97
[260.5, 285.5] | 9.28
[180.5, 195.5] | 8.59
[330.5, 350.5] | 8.48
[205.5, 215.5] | 8.61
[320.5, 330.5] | 8.37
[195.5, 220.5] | 8.71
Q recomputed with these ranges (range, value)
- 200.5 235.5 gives 8.574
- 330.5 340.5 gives 8.461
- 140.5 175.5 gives 7.883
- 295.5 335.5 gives 8.144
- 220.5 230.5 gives 8.694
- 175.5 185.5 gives 8.318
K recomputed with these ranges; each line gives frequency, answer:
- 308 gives 8.144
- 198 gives 8.891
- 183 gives 8.649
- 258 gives 9.058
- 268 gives 10.11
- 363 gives 8.824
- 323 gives 8.427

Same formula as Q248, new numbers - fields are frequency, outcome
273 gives 9.924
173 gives 8.098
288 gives 8.458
